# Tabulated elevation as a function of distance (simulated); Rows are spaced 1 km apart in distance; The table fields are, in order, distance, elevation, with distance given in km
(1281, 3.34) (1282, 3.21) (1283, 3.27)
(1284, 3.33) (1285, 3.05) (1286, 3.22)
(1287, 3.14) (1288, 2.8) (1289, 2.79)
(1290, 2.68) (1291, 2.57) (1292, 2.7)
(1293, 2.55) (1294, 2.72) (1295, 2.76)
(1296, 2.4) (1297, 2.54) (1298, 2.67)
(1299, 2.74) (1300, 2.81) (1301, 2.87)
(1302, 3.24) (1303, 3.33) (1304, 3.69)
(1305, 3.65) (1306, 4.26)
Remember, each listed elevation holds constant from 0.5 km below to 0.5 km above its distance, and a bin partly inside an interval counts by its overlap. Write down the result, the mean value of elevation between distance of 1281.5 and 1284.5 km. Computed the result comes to 3.27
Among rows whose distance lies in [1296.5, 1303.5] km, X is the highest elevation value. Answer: 3.33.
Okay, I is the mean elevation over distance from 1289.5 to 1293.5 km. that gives 2.62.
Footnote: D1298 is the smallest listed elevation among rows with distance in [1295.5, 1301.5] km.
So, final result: 2.4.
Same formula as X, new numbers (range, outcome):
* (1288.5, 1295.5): 2.79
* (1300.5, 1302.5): 3.24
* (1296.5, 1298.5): 2.67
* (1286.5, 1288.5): 3.14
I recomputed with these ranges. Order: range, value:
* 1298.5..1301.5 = 2.81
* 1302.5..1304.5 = 3.51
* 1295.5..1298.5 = 2.54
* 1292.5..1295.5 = 2.68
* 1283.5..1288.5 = 3.11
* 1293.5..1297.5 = 2.61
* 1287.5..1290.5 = 2.76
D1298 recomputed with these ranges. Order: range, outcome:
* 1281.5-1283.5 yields 3.21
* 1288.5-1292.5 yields 2.57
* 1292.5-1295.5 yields 2.55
